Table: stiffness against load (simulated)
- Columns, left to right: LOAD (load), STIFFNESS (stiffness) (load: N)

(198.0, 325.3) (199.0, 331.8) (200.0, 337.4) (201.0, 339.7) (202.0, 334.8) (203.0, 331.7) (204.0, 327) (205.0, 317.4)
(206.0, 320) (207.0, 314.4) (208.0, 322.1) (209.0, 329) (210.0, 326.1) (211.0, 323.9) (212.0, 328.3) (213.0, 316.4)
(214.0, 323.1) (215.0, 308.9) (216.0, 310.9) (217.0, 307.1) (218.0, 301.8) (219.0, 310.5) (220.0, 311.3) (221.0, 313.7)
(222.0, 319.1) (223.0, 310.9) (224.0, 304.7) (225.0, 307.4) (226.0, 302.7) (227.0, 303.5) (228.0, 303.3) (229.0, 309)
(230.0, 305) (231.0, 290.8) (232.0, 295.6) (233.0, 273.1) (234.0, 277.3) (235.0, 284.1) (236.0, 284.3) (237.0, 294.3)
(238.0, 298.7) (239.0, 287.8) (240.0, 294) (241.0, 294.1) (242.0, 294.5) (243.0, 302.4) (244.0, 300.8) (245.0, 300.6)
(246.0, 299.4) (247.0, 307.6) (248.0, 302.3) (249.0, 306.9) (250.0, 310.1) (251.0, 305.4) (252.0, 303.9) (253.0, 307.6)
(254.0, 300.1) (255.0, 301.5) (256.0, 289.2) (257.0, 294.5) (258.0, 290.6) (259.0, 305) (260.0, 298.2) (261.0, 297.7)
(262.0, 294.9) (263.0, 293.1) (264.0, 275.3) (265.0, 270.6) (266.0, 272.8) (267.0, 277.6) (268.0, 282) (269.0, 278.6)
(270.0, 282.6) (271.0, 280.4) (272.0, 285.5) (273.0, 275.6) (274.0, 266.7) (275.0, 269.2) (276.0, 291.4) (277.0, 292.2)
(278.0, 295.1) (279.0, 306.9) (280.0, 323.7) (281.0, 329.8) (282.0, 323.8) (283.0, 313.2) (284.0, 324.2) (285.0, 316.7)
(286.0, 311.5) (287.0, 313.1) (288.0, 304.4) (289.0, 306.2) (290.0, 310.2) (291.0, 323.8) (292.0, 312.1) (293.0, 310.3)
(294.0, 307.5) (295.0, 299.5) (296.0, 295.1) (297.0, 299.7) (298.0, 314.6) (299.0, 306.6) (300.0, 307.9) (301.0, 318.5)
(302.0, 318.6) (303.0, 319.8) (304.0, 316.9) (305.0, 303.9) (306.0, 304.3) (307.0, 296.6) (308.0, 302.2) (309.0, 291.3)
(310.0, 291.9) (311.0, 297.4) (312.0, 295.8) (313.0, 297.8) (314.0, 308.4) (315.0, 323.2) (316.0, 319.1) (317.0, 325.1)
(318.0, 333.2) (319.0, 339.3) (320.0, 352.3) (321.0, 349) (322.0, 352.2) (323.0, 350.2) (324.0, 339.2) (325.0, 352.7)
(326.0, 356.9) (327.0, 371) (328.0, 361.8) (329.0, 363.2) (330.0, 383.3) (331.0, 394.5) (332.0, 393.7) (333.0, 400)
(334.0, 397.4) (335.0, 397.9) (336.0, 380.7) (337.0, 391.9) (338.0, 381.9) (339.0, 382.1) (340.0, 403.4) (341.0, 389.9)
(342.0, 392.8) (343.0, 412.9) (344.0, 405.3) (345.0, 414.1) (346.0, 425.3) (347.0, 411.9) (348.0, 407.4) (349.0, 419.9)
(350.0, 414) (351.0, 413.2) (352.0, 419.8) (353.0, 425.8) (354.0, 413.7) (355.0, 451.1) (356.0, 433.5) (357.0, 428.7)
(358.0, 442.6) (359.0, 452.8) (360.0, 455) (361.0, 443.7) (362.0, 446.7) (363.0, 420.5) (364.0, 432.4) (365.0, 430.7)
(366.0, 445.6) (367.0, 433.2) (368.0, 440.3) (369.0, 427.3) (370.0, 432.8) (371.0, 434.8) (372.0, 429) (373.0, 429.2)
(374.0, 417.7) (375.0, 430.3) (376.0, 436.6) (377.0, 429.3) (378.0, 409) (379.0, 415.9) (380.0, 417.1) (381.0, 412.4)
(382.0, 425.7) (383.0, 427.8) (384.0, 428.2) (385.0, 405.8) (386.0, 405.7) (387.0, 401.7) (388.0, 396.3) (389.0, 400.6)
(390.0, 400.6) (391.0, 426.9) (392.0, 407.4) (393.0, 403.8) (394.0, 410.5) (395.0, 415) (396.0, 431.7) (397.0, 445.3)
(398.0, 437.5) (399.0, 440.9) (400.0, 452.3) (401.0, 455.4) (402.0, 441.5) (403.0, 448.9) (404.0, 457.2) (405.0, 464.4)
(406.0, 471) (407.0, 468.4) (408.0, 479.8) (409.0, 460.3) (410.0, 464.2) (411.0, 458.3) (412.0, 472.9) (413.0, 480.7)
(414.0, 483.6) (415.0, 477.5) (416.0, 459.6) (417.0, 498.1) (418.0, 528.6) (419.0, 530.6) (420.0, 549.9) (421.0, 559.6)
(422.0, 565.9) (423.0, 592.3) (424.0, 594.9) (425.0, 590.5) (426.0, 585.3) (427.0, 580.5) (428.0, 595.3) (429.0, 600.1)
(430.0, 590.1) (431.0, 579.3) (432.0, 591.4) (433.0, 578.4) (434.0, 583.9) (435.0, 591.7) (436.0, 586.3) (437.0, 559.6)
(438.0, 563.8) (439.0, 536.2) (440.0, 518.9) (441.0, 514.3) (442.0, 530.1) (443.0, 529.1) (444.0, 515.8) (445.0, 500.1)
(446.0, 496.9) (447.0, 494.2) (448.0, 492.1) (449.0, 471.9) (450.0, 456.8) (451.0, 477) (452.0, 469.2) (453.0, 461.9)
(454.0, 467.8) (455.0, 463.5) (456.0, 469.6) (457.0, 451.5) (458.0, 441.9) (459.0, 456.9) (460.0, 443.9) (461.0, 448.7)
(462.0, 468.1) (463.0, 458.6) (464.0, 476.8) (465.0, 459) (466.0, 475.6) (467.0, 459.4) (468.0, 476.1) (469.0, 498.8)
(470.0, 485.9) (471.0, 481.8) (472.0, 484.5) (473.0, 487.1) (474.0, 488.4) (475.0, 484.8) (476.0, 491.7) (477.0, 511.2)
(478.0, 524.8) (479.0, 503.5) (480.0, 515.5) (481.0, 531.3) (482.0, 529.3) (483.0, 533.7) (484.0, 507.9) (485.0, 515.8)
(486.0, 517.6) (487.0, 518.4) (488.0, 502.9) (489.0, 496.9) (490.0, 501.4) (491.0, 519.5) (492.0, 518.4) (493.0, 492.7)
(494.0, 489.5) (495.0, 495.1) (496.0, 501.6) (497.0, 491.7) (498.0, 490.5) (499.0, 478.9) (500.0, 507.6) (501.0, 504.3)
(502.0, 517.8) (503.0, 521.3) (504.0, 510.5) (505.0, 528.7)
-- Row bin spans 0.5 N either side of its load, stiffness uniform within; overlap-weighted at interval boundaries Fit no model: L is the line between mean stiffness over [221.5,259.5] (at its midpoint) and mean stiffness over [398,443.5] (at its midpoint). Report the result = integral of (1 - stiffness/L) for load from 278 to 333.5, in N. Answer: 8.05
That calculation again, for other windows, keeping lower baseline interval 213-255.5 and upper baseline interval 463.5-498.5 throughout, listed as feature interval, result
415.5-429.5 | -3.3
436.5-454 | -1.3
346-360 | -1.1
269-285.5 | 1.9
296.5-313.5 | 2.5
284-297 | 1.4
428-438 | -2.7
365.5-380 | -0.6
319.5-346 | 0.0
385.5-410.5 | -0.2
